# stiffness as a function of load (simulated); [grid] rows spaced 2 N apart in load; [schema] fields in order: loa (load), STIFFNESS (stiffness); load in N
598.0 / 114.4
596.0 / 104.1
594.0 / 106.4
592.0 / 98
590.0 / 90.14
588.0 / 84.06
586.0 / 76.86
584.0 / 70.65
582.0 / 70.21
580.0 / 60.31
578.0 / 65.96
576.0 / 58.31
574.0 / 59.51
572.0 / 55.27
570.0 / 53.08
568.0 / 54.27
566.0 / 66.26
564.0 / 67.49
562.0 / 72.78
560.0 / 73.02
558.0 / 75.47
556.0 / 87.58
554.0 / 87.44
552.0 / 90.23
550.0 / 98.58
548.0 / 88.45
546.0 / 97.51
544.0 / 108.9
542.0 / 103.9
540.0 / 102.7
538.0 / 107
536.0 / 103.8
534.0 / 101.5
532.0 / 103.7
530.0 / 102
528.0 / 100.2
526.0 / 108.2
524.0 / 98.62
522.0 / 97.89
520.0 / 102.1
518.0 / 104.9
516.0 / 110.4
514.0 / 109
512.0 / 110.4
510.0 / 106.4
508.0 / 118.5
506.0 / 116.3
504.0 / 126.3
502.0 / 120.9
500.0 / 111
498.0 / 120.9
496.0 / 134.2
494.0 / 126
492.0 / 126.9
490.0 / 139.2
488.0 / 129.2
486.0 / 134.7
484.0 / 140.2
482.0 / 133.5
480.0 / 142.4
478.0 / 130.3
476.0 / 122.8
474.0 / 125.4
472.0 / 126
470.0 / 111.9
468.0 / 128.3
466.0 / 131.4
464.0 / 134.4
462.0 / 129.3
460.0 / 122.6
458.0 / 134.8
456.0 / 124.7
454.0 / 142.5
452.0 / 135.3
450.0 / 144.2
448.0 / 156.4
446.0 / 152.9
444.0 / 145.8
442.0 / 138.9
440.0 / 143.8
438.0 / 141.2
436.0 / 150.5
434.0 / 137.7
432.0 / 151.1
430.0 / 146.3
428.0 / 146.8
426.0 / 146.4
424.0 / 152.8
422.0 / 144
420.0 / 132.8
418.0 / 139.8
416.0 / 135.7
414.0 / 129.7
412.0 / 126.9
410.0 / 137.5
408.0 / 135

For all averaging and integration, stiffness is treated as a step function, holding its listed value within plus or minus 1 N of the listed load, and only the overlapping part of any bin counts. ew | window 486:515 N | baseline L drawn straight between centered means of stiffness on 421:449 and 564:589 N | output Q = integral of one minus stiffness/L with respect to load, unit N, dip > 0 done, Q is -3.4 N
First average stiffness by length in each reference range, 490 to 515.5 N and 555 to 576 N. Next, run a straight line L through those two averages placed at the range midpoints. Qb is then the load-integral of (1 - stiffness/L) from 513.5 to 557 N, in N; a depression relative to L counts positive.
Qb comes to -4.52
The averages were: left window 120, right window 66.1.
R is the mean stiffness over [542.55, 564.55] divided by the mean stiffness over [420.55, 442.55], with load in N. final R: 0.60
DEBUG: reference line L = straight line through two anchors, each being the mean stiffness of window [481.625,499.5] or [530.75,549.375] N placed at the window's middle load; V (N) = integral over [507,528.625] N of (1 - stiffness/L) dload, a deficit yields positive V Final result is 1.7 N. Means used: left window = 131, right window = 102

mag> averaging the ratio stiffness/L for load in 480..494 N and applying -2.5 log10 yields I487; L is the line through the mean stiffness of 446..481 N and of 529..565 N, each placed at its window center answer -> -0.11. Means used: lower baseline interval 133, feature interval 134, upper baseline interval 92.9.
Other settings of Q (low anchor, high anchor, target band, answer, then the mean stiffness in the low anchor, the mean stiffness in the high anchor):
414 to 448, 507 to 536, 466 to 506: -2.45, 144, 105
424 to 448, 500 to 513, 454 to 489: 0.27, 146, 116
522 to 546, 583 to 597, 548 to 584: 9.42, 103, 90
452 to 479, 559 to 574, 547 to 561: -2.89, 128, 62.9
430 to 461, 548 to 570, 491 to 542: -4.92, 142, 76.7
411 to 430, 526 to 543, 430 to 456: -2.29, 140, 103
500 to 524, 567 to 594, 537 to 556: -1.53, 111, 70.4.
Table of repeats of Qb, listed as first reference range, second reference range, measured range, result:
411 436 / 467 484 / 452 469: 0.1 N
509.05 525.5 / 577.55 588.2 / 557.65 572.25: 2.8 N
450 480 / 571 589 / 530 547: -2.7 N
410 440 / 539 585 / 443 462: -1.6 N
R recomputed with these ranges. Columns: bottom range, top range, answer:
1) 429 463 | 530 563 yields 0.67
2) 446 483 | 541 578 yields 0.58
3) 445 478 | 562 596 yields 0.54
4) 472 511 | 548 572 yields 0.59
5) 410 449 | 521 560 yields 0.68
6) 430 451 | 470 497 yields 0.89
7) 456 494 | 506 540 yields 0.81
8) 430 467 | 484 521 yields 0.86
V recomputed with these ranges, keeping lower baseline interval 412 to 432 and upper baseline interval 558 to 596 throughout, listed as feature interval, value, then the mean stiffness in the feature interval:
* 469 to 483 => -1.2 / 127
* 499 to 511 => -1.4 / 117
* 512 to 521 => -0.7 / 107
